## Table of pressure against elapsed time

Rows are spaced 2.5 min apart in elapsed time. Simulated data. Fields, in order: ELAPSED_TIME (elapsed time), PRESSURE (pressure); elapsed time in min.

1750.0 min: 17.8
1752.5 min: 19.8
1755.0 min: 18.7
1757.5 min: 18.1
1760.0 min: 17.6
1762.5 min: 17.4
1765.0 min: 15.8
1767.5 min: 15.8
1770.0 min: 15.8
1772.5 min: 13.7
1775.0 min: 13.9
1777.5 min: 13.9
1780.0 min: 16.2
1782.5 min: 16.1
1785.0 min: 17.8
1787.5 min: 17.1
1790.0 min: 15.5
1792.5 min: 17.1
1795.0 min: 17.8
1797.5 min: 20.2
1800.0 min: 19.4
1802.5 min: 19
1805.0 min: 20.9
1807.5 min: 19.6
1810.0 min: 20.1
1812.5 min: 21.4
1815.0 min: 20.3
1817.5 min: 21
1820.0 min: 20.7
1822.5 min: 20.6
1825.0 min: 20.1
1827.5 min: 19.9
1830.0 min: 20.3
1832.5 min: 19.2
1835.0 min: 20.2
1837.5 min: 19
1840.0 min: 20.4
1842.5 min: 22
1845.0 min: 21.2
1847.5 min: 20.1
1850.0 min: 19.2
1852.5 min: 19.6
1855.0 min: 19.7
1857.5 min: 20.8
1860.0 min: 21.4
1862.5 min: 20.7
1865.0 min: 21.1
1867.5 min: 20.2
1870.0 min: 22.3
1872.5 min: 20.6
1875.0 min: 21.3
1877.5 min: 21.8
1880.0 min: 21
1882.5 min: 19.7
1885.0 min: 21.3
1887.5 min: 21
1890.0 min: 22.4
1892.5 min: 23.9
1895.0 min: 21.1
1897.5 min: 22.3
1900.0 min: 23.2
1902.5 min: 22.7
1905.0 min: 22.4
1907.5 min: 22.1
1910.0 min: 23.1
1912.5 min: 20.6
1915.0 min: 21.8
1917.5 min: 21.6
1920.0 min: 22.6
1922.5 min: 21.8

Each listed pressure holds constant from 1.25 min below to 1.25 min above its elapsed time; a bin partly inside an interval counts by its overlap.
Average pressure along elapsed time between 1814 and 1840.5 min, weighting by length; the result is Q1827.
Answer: 20.1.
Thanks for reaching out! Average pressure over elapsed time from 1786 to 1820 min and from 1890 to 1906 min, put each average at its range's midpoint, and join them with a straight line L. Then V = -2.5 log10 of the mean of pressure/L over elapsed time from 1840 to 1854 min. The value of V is 0.020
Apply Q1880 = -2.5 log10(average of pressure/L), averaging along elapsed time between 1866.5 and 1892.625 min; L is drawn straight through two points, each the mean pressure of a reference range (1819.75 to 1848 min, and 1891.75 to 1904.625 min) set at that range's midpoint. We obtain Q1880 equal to 0.03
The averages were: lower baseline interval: 20.3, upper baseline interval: 22.6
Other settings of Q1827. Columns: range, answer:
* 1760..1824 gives 17.9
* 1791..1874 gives 20.2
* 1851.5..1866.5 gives 20.6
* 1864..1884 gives 21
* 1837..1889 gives 20.7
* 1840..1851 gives 20.6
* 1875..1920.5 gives 21.9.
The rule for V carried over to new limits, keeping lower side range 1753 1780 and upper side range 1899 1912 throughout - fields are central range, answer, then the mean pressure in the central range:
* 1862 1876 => -0.01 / 21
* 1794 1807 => -0.10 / 19.5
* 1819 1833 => -0.07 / 20.2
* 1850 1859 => 0.01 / 20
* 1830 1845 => -0.04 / 20.3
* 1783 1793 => 0.02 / 16.8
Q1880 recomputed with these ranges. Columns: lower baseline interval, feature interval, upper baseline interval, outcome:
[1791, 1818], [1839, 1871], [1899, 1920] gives 0.011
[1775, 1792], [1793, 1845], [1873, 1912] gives -0.126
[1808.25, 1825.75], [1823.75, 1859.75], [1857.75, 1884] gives 0.033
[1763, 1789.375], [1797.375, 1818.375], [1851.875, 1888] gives -0.161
